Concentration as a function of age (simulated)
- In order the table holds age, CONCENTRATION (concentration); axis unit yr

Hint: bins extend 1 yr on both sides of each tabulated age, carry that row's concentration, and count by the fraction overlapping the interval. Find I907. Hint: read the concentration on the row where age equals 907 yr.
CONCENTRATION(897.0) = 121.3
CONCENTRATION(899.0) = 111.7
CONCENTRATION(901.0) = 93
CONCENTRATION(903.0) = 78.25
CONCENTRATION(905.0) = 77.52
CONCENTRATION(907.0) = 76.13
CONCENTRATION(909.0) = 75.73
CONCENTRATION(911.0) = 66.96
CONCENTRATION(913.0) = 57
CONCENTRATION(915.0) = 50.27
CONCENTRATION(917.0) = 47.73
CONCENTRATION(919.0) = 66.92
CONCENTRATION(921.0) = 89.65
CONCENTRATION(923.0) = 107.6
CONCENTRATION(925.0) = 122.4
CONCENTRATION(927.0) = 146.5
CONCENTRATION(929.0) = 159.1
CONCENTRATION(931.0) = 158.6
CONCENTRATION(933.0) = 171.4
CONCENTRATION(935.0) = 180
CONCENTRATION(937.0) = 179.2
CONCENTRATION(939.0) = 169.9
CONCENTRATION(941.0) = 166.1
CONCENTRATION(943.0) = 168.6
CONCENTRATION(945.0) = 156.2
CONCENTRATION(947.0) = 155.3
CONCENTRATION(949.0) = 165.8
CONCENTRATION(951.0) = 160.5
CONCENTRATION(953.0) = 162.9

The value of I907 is 76.13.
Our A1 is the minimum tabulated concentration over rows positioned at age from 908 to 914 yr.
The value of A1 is 57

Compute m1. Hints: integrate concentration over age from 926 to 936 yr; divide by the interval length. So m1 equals 163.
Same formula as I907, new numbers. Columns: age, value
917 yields 47.73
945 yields 156.2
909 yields 75.73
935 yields 180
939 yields 169.9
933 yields 171.4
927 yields 146.5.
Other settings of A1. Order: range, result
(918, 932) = 66.92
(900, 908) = 76.13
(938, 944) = 166.1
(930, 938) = 158.6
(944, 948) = 155.3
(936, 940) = 169.9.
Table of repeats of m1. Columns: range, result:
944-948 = 156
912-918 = 51.7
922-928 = 126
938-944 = 168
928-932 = 159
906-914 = 69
